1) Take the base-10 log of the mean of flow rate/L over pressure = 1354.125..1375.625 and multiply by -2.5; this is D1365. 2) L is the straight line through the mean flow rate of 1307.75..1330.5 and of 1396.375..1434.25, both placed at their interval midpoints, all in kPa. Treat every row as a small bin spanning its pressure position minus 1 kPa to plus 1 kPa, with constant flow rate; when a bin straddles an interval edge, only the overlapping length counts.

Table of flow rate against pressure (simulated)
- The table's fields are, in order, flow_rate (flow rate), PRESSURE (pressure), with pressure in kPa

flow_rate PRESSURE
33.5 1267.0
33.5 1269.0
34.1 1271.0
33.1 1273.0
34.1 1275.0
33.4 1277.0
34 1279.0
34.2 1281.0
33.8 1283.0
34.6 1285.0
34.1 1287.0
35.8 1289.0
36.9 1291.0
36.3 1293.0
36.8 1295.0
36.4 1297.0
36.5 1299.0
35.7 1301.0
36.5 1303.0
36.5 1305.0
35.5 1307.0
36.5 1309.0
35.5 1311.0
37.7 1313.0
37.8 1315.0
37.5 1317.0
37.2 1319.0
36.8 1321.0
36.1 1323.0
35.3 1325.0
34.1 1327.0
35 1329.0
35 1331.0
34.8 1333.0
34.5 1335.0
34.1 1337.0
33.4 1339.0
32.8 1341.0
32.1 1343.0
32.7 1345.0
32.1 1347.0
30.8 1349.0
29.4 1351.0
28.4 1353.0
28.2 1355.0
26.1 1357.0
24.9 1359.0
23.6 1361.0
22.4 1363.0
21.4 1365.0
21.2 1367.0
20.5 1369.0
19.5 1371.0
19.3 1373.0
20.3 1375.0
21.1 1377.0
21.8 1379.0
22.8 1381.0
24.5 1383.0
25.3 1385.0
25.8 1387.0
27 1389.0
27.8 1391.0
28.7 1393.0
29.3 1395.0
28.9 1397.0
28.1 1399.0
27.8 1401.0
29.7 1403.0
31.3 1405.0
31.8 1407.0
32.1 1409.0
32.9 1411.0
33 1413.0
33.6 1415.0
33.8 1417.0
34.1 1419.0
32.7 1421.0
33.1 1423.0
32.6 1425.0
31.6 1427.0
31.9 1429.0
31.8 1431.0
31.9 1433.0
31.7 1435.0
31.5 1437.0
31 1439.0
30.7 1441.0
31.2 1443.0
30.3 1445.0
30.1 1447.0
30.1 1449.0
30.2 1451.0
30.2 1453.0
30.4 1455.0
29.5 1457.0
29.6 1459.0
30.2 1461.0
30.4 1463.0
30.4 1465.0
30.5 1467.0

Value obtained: 0.45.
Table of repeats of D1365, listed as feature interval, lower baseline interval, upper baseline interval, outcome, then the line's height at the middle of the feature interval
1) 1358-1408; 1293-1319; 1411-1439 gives 0.33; 34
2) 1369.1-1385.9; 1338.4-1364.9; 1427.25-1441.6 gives 0.33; 29.6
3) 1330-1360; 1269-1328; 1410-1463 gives 0.10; 34.2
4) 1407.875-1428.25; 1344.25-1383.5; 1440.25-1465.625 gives -0.18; 28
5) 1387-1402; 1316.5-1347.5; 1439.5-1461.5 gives 0.15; 32.3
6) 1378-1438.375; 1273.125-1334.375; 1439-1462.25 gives 0.06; 31.8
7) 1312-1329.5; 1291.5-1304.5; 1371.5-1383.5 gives -0.14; 32.1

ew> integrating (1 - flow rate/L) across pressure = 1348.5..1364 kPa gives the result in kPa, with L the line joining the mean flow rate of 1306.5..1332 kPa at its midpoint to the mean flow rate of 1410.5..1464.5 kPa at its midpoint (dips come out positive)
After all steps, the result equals 3.63 kPa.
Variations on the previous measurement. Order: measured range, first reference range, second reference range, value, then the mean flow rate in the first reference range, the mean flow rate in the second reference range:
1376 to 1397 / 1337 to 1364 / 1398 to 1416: 3.4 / 29.2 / 31.1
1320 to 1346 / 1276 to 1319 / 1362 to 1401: -2.9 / 35.8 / 24.1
